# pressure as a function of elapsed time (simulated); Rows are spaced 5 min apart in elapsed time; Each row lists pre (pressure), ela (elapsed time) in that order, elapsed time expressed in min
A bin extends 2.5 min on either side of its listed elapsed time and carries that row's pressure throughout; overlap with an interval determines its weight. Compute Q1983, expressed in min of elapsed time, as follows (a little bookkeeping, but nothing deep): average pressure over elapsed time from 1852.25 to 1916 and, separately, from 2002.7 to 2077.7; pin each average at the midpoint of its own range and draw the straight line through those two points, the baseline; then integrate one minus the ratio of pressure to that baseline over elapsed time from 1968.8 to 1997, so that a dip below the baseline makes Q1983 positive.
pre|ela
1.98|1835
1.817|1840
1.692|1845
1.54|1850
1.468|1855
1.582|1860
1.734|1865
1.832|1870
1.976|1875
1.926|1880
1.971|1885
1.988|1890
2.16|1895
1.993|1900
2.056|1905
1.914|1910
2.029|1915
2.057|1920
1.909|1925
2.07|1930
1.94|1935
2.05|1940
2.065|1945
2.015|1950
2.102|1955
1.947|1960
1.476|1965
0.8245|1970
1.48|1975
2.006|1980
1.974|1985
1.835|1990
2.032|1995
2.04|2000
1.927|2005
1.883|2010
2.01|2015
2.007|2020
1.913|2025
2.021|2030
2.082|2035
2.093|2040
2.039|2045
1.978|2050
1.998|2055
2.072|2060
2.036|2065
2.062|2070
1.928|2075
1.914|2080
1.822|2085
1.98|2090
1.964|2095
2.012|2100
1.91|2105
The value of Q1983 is 3.4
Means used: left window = 1.89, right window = 2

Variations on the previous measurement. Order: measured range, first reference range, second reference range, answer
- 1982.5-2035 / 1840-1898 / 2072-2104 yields -2.2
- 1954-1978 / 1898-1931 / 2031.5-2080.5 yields 5.6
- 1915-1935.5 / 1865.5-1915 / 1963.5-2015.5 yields -1.1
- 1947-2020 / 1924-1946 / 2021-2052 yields 6.6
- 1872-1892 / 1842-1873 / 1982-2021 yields -3.0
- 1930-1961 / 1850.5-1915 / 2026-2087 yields -1.7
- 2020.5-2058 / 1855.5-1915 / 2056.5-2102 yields -1.0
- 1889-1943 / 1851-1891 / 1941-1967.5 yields -4.4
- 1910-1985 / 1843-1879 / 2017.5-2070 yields -0.5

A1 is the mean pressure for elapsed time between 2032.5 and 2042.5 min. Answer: 2.09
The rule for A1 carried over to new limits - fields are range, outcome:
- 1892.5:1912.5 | 2.03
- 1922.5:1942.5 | 1.99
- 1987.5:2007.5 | 1.96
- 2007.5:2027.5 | 1.95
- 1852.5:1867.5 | 1.59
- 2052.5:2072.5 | 2.04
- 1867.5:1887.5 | 1.93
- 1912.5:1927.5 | 2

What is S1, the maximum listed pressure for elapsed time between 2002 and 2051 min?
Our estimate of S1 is 2.093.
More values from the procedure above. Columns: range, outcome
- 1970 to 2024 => 2.04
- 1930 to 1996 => 2.102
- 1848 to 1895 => 2.16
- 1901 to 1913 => 2.056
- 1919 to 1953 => 2.07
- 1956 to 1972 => 1.947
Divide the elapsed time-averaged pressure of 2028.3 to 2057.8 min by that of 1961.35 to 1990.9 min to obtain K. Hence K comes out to 1.27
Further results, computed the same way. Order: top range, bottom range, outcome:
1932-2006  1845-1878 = 1.09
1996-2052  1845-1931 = 1.06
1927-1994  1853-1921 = 0.96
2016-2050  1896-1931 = 1.01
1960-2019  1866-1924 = 0.90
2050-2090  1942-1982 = 1.14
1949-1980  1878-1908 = 0.82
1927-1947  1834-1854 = 1.18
